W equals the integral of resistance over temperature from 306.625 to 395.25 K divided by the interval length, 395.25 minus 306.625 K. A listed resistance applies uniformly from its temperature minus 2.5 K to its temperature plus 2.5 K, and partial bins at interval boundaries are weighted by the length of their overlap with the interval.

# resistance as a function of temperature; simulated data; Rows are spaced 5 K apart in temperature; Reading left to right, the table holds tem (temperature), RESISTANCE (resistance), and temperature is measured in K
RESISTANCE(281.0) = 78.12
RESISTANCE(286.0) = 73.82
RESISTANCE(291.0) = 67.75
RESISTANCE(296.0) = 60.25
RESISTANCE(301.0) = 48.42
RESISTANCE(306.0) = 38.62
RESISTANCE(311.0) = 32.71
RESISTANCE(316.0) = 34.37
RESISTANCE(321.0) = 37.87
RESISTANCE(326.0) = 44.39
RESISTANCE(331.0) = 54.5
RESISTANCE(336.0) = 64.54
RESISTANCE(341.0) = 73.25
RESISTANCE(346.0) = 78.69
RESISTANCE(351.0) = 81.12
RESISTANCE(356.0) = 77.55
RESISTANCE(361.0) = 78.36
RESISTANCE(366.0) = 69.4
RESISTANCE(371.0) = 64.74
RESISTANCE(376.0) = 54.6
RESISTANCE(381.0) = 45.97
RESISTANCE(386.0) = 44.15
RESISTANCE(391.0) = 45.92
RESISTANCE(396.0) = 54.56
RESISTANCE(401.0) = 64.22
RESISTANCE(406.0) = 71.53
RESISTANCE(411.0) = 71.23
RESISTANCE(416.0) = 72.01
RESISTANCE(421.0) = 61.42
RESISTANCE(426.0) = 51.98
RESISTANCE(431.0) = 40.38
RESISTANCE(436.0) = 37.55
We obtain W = 57.3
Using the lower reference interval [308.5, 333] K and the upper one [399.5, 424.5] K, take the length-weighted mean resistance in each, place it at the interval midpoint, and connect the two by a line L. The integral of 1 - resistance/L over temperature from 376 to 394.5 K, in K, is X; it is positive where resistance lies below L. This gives 3.9 K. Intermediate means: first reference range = 40.5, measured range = 47.1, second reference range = 67.6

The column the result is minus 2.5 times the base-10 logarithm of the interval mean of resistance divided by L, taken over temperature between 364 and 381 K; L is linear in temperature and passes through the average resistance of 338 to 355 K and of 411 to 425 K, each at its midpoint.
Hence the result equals 0.21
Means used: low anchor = 77.3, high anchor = 65.9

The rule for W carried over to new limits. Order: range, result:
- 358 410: 59.9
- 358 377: 68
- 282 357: 57.9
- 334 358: 75.2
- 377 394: 46.4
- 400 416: 69.9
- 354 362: 77.9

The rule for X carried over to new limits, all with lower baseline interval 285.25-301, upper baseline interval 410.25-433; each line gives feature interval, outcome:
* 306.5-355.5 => 4.83 K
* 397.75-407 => -1.03 K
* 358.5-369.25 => -2.16 K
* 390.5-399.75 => 1.05 K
